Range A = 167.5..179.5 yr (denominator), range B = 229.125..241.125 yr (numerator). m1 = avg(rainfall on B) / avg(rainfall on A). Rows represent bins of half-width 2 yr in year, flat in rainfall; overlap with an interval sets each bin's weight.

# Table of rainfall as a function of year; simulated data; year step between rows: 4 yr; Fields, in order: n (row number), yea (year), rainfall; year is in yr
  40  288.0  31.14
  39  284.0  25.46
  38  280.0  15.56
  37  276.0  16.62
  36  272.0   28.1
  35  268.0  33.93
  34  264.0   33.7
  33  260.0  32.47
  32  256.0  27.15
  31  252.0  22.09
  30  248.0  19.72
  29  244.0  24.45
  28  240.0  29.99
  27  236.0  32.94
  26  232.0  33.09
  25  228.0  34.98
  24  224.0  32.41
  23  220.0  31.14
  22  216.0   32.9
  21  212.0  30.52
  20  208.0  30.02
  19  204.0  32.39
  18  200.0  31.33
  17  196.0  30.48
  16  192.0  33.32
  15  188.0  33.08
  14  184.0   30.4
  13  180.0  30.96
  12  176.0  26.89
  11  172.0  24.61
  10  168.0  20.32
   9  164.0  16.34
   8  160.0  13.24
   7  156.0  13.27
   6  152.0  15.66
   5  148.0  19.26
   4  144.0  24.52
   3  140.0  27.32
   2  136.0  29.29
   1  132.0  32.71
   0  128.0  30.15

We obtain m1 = 1.3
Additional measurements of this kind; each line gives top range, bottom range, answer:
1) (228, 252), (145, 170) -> 1.69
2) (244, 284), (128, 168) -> 1.17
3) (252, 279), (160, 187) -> 1.14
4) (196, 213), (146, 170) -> 1.90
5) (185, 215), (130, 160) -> 1.41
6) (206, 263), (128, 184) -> 1.28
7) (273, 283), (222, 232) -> 0.54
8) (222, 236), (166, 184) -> 1.27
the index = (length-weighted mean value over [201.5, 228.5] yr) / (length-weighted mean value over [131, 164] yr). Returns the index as 1.50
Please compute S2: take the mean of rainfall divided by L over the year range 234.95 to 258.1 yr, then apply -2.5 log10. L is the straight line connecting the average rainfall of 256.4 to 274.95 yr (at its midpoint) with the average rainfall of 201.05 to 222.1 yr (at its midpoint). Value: 0.20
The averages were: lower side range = 31.4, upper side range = 30.8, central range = 25.8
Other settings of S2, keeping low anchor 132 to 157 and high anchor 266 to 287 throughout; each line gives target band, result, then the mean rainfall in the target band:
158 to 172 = 0.281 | 17.8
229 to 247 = -0.243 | 29.8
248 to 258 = 0.017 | 23.6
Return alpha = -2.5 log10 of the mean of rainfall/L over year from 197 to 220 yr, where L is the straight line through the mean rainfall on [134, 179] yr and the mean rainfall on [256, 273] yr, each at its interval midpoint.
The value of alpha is -0.19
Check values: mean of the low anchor 21.2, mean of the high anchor 31.7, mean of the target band 31.4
